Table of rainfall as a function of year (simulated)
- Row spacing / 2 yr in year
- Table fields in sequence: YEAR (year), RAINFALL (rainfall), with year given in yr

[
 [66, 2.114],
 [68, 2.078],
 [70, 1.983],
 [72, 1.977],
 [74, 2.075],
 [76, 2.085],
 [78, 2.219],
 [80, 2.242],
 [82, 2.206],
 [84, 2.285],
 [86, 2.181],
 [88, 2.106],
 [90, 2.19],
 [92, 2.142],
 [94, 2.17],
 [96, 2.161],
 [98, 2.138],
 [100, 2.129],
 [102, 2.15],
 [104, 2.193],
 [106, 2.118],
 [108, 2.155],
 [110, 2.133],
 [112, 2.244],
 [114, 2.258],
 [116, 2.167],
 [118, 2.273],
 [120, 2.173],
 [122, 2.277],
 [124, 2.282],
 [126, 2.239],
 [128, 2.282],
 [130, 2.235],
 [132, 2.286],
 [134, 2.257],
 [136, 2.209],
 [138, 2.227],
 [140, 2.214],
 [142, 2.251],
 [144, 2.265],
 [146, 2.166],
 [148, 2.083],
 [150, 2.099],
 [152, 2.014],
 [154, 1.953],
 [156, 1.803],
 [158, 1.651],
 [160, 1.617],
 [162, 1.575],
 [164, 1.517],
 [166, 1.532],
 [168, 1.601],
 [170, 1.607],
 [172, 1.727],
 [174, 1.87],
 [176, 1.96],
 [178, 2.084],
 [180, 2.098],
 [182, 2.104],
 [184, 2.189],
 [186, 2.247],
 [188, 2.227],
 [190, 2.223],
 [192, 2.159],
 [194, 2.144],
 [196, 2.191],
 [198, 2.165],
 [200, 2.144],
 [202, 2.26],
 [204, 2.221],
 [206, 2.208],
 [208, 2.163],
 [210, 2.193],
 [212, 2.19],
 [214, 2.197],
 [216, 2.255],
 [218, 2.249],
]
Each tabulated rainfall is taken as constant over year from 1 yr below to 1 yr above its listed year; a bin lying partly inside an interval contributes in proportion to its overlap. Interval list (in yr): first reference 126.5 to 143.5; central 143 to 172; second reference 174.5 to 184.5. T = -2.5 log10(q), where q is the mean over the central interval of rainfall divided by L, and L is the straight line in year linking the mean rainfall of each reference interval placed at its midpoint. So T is 0.19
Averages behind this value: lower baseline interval 2.25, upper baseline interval 2.07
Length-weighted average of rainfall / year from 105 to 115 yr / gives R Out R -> 2.18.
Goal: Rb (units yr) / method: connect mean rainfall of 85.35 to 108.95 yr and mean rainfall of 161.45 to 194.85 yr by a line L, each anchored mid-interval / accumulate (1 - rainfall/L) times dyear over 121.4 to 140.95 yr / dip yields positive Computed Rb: -1.79 yr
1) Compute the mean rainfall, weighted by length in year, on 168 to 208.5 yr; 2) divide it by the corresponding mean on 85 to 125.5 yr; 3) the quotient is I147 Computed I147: 1.0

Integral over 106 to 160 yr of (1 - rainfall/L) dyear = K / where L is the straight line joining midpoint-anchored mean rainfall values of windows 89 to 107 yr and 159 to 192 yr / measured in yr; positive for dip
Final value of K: -2.97 yr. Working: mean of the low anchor 2.15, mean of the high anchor 1.89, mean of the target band 2.15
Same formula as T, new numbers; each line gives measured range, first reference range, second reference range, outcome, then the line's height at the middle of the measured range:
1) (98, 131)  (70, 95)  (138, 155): -0.031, 2.14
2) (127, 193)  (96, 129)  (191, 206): 0.094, 2.19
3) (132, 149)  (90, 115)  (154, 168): -0.210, 1.82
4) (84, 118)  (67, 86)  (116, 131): 0.010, 2.19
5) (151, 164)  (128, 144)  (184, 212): 0.262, 2.23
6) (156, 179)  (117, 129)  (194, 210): 0.284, 2.22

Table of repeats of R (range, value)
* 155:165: 1.63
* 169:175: 1.73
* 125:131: 2.25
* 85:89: 2.14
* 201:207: 2.23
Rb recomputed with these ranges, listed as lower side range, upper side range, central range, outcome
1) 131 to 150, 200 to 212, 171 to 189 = 1.2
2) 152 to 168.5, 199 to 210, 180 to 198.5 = -1.5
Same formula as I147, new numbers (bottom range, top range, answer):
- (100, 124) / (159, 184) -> 0.82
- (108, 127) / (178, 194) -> 0.98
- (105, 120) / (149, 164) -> 0.82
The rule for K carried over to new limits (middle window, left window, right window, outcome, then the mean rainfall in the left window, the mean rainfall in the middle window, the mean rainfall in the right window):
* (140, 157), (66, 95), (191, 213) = 0.6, 2.14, 2.09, 2.19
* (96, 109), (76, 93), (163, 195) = 0.0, 2.19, 2.15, 1.96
